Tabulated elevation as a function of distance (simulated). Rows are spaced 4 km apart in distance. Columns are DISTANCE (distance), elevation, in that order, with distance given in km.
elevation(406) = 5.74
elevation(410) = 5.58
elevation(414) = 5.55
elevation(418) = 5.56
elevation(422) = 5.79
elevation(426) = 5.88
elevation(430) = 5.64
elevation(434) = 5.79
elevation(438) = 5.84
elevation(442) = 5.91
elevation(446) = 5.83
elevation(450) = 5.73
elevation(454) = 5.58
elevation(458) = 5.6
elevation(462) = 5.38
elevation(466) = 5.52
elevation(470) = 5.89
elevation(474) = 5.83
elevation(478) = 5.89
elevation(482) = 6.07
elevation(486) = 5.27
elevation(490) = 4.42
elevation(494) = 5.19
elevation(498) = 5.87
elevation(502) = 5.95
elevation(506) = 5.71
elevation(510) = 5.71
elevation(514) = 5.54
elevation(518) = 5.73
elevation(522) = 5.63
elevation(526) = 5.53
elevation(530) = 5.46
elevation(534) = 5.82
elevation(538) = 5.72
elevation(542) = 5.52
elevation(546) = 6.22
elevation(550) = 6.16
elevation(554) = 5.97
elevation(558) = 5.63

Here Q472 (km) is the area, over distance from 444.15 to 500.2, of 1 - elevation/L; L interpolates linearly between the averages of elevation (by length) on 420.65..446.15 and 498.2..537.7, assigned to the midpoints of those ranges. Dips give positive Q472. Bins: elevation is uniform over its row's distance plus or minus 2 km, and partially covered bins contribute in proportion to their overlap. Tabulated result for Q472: 1.7 km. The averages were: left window 5.81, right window 5.69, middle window 5.58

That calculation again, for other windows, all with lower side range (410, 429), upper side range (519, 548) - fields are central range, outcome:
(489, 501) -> 0.9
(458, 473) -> 0.2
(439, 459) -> -0.2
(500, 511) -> -0.2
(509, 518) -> 0.1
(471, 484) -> -0.5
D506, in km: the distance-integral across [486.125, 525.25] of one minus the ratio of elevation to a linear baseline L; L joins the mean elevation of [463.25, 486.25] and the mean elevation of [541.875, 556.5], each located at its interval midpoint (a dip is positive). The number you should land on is 2.4 km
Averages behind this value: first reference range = 5.77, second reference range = 6.01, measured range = 5.52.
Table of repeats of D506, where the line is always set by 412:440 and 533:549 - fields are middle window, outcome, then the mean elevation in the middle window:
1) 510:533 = 0.9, 5.6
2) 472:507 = 1.3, 5.57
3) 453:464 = 0.5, 5.51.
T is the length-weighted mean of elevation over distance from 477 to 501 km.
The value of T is 5.45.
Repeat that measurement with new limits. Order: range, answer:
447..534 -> 5.6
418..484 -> 5.75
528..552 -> 5.82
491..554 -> 5.7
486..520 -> 5.5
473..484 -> 5.94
